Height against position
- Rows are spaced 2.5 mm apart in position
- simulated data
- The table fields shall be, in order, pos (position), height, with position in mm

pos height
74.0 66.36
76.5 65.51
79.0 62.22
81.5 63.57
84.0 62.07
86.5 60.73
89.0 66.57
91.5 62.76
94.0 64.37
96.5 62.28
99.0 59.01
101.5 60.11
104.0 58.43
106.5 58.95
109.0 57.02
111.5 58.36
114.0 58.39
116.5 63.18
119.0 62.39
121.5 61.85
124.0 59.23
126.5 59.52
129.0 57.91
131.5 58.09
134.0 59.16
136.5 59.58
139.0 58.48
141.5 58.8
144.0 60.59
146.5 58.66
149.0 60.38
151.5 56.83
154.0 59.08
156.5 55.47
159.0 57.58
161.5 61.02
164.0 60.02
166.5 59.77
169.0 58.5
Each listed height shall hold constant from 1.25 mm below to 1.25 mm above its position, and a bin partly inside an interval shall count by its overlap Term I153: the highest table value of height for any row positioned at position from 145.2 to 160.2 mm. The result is 60.38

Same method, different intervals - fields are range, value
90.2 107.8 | 64.37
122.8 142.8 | 59.58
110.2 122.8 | 63.18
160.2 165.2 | 61.02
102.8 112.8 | 58.95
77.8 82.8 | 63.57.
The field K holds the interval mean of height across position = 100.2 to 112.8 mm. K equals 58.6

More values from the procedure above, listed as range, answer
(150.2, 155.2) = 58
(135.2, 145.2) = 59.4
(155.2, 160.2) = 56.5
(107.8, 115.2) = 57.9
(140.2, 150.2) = 59.6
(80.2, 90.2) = 63.2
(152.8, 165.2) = 58.6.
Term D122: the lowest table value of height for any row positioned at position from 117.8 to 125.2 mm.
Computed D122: 59.23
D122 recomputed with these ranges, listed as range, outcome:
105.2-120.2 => 57.02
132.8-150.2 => 58.48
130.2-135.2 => 58.09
